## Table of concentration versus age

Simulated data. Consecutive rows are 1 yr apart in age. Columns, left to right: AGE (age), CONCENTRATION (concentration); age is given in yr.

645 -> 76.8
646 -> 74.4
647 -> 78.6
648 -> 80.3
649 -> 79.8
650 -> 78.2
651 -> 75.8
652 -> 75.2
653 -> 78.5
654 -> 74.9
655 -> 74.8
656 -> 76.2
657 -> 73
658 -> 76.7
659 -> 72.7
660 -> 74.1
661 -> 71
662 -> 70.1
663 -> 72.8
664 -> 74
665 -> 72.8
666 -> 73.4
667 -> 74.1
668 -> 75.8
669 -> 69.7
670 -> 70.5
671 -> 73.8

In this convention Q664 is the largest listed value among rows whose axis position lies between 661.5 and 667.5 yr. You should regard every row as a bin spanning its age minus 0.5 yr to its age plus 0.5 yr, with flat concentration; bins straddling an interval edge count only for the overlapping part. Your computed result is 74.1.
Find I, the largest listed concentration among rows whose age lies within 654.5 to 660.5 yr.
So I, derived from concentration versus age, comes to 76.7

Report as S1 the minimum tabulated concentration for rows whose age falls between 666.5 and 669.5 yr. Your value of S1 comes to 69.7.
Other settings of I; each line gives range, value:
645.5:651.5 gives 80.3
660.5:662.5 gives 71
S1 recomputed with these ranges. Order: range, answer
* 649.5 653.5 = 75.2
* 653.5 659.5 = 72.7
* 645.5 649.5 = 74.4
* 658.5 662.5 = 70.1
